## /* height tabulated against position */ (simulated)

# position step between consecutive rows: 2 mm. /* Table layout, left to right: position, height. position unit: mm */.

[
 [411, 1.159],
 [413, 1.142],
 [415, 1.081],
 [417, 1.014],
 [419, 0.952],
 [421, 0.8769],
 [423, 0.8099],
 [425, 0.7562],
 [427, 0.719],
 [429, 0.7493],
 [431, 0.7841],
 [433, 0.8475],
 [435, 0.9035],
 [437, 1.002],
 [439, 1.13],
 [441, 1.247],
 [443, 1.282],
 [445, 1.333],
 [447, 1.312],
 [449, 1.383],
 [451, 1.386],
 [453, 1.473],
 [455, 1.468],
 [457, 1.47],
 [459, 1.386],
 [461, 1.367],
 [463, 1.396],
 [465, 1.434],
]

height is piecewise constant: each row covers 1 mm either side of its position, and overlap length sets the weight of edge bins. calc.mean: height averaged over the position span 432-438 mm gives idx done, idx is 0.918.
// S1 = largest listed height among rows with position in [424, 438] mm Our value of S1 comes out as 1.002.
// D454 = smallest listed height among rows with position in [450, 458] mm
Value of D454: 1.386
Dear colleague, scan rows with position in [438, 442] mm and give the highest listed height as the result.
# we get 1.247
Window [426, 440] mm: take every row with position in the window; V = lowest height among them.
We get 0.719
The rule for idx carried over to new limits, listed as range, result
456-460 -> 1.43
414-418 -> 1.05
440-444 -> 1.26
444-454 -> 1.38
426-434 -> 0.775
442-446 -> 1.31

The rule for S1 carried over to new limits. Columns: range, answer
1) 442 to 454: 1.473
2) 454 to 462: 1.47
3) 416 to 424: 1.014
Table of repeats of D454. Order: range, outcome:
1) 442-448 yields 1.282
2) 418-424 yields 0.8099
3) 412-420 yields 0.952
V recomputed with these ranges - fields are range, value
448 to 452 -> 1.383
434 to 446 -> 0.9035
